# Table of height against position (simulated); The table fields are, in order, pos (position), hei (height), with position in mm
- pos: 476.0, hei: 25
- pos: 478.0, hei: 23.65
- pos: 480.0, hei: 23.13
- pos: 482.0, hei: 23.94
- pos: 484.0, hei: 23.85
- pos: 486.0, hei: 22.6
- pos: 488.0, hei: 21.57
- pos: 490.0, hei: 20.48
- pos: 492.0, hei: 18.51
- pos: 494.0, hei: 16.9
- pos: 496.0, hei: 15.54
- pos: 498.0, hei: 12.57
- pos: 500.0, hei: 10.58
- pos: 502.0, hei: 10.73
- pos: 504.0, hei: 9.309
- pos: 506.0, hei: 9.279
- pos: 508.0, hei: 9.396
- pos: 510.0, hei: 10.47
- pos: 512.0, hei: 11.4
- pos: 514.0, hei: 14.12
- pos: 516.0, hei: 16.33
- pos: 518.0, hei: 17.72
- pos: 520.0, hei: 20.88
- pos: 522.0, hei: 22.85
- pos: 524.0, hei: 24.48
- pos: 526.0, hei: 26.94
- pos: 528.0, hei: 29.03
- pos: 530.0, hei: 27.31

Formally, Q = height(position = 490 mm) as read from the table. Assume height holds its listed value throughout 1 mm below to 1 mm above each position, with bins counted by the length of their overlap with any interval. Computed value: 20.48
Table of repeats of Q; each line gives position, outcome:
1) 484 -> 23.85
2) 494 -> 16.9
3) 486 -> 22.6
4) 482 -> 23.94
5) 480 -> 23.13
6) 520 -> 20.88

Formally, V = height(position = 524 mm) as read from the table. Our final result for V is 24.48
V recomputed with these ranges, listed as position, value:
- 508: 9.396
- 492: 18.51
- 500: 10.58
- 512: 11.4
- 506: 9.279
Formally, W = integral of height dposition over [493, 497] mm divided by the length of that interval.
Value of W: 16.2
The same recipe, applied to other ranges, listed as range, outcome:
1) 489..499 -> 16.8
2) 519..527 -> 23.8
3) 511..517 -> 13.9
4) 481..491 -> 22.5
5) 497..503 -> 11.3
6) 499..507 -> 9.97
